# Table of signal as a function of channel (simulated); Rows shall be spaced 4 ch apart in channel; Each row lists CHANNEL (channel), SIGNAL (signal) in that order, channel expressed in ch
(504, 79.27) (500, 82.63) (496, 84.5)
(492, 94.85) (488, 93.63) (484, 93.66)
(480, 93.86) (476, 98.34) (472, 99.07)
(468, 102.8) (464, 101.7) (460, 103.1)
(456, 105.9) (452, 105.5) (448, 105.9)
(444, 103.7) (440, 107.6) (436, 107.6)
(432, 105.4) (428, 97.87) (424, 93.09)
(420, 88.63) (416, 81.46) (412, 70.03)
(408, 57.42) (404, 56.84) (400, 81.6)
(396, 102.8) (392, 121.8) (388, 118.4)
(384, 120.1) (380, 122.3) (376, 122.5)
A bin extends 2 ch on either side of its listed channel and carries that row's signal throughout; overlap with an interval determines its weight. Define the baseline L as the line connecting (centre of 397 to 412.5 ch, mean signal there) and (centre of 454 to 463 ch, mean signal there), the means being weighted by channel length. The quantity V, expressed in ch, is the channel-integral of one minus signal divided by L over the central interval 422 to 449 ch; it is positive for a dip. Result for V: -4.3 ch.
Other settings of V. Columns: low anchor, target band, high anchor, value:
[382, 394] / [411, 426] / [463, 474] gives 3.81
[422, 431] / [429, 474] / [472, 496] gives -4.06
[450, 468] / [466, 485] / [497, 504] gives -0.52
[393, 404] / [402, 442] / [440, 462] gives 4.12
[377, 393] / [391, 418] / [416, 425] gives 6.12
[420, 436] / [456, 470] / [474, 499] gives -1.16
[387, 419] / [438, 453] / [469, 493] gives -2.40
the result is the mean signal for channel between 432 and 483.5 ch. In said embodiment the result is 103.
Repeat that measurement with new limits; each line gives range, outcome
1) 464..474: 101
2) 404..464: 94.2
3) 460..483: 99.3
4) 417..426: 89.8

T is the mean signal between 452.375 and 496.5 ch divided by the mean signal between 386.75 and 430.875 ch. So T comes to 1.12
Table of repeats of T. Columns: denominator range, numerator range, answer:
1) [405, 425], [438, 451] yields 1.39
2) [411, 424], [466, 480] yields 1.20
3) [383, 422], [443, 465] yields 1.17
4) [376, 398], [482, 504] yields 0.76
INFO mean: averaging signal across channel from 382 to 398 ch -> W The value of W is 116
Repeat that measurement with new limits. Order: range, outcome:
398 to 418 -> 69.5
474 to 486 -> 95.3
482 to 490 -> 93.6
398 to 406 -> 69.2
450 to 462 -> 105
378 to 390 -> 120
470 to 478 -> 98.7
